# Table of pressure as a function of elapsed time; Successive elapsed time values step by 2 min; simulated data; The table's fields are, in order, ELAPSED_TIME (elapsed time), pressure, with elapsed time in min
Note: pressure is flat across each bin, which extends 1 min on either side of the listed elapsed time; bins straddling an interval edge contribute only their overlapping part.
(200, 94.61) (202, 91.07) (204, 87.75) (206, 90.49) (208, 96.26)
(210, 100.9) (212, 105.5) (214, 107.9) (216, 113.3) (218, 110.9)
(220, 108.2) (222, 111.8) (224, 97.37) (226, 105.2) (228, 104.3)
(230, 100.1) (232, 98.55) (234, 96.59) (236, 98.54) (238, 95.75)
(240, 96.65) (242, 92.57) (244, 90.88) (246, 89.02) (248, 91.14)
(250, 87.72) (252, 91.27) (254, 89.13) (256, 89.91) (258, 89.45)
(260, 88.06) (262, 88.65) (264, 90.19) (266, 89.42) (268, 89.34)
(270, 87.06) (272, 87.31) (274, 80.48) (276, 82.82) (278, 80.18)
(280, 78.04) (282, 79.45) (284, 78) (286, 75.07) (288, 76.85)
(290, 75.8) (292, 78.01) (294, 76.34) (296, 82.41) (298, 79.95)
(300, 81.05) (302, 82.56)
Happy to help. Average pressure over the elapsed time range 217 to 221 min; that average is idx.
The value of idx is 110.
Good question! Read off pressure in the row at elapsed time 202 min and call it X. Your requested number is 91.07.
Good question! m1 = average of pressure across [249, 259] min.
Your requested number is 89.5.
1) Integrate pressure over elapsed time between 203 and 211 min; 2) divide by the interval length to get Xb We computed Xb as 93.9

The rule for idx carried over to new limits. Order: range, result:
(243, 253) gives 90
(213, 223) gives 110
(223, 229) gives 102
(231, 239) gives 97.4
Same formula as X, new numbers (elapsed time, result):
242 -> 92.57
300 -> 81.05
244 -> 90.88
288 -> 76.85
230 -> 100.1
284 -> 78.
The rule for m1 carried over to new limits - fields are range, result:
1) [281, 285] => 78.7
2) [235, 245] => 94.9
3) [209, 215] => 105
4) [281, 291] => 77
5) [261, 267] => 89.4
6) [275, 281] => 80.3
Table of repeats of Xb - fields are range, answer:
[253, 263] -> 89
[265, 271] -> 88.6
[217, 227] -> 107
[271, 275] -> 83.9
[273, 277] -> 81.7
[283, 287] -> 76.5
